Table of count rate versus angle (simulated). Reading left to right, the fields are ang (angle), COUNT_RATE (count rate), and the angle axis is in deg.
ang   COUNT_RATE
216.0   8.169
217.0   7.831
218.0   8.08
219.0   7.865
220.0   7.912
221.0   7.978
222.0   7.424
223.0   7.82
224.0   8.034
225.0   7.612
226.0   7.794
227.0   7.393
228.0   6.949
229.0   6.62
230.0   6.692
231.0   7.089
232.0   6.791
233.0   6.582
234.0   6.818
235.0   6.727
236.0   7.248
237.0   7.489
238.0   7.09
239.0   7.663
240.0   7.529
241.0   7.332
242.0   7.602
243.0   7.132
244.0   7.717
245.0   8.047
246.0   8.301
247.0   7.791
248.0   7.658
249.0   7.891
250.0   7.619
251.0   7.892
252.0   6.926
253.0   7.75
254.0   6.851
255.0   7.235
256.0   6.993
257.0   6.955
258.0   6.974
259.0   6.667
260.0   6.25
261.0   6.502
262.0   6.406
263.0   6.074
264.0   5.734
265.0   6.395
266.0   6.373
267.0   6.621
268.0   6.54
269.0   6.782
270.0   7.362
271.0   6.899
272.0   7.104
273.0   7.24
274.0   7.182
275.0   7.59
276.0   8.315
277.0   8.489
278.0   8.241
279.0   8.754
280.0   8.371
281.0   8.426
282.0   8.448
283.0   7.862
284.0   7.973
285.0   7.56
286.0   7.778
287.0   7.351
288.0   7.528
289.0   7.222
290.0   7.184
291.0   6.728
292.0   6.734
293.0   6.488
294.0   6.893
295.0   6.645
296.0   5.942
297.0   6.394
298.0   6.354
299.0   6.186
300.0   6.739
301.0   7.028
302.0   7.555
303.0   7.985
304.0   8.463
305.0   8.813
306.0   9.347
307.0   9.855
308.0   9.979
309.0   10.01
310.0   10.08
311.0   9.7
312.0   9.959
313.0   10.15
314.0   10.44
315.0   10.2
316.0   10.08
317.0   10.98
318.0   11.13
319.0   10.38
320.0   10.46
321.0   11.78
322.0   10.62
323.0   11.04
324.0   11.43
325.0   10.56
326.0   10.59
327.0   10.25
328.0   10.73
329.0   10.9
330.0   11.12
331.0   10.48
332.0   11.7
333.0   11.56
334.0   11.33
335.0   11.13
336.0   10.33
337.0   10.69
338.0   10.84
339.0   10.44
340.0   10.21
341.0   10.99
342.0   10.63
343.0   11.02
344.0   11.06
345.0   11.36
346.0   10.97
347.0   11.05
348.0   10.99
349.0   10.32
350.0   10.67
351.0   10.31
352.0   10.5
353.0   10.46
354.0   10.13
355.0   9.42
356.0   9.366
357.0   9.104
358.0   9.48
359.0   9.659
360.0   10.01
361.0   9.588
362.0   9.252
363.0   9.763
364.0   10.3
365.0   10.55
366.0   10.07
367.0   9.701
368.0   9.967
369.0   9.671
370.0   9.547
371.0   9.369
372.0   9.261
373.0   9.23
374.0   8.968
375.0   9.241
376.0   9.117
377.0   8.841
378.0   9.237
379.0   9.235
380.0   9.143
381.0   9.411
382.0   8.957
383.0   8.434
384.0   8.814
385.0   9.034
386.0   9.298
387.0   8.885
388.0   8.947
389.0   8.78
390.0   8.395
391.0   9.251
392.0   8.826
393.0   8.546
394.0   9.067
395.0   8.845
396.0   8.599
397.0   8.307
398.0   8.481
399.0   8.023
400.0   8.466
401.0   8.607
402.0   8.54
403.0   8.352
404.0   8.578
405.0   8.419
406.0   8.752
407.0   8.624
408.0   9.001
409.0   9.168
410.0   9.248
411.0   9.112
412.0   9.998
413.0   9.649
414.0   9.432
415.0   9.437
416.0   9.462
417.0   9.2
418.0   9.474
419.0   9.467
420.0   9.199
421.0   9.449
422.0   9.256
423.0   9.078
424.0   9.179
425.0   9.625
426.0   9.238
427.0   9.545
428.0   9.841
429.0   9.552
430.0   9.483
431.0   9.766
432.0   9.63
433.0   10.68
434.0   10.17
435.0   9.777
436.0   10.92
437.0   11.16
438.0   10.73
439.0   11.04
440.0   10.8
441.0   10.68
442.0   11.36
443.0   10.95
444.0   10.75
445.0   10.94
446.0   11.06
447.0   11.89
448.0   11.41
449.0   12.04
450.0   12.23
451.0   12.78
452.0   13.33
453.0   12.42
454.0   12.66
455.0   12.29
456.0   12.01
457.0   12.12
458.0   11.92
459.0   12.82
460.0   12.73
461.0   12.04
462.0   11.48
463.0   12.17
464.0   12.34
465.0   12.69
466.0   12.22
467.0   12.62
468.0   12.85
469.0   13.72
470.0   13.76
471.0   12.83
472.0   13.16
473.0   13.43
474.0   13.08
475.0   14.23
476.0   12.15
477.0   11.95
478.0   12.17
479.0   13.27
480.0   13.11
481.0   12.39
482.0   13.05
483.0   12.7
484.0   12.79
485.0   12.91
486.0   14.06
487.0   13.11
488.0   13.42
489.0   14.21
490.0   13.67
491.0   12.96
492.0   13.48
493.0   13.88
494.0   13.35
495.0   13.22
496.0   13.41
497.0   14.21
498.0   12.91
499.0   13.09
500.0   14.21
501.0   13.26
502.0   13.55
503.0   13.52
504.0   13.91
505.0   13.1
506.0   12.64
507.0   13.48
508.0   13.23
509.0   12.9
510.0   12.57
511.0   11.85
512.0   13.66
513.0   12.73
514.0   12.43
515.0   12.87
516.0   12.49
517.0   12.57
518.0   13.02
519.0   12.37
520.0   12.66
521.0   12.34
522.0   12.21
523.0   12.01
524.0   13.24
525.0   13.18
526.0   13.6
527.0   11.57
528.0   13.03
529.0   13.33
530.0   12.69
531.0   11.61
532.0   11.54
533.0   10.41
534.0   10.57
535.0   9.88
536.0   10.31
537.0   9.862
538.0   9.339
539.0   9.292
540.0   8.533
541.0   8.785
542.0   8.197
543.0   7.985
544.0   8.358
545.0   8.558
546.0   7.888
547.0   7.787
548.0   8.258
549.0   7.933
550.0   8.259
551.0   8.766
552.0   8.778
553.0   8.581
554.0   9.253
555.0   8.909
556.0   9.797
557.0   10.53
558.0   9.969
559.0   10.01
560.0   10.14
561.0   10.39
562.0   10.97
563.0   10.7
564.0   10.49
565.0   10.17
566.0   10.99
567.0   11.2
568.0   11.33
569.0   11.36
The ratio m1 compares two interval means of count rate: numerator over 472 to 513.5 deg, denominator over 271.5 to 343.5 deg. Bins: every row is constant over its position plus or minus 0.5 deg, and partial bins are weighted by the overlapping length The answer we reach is 1.45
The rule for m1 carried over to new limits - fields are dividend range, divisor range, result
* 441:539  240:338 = 1.50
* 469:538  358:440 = 1.37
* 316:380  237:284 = 1.40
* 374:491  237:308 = 1.45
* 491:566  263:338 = 1.30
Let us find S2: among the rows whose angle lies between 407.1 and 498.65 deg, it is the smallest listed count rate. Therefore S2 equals 9.001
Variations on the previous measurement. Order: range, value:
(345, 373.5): 9.104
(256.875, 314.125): 5.734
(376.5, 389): 8.434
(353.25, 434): 8.023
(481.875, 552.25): 7.787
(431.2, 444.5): 9.63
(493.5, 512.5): 11.85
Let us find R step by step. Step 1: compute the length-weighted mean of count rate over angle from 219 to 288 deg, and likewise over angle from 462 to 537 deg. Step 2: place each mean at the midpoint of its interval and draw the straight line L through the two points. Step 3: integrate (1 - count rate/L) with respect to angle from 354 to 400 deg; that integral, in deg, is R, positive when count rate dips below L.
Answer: 3.9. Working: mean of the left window 7.35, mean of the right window 12.8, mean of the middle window 9.2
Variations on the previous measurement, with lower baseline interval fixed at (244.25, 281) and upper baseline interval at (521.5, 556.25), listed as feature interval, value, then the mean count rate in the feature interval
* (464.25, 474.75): -4.1 deg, 13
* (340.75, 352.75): -4.0 deg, 10.8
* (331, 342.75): -4.2 deg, 10.9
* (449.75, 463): -4.5 deg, 12.4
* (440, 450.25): -2.4 deg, 11.3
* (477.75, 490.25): -4.8 deg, 13.2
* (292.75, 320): -3.5 deg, 8.71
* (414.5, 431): -1.0 deg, 9.42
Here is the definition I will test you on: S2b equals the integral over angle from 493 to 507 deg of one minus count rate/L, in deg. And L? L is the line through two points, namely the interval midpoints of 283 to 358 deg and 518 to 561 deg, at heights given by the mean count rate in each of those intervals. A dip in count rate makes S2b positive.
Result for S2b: -4.5 deg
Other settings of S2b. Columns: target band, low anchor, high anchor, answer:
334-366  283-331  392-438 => -4.6 deg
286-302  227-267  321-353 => 3.9 deg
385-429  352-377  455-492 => 7.5 deg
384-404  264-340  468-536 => 3.7 deg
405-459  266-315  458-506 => 6.2 deg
